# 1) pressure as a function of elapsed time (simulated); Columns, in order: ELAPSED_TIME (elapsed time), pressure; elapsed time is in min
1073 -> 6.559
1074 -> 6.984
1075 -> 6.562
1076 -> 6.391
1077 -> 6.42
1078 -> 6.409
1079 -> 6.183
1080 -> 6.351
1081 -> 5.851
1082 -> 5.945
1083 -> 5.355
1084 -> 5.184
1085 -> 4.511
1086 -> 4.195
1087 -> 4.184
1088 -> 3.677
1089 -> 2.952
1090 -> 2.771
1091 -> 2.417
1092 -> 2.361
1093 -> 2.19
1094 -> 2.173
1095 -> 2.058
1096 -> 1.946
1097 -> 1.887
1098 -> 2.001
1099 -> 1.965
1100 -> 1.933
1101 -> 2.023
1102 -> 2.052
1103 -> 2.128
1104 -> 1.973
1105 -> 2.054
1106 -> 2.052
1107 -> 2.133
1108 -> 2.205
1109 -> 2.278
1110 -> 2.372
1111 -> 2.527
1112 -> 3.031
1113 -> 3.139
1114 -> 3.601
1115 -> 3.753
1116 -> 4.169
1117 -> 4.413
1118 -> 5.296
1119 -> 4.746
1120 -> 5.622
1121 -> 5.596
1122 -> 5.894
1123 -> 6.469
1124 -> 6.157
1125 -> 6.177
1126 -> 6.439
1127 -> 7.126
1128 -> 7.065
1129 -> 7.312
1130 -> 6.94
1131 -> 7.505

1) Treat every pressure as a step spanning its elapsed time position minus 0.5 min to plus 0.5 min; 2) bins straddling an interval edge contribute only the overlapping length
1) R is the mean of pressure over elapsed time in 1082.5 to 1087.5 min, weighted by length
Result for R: 4.69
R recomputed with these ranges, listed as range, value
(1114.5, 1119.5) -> 4.48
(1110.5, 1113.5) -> 2.9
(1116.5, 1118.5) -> 4.85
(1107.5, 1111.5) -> 2.35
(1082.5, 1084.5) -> 5.27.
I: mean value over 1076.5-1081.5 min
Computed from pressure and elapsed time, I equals 6.24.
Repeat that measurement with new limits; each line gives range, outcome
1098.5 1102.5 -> 1.99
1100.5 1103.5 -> 2.07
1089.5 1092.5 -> 2.52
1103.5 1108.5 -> 2.08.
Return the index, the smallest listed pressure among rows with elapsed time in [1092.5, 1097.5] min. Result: 1.887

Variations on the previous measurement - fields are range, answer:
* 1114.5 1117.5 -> 3.753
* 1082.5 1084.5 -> 5.184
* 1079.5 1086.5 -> 4.195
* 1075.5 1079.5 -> 6.183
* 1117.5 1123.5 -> 4.746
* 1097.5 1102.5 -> 1.933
